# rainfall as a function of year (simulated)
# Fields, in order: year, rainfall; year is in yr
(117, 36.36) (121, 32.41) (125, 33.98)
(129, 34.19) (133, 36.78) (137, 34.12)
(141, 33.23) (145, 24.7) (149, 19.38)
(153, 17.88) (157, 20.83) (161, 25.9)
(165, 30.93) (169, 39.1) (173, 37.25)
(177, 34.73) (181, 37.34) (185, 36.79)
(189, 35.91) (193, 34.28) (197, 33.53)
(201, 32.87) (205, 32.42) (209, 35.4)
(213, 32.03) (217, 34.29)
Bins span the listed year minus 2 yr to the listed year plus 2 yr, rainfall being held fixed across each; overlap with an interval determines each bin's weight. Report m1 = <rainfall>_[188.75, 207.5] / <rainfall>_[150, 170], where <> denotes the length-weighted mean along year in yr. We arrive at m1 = 1.3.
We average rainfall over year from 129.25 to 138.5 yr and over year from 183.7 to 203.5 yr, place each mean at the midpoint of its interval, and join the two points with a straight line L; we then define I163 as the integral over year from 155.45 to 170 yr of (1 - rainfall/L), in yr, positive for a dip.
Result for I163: 2.6 yr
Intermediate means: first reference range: 35.3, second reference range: 34.5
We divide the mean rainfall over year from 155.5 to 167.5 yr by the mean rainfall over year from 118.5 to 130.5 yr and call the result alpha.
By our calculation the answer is 0.79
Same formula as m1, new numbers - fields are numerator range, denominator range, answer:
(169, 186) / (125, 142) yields 1.06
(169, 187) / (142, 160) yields 1.70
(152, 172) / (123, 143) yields 0.81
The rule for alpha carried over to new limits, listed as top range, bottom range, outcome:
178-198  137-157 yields 1.45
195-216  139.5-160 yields 1.44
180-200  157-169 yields 1.22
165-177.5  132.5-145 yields 1.11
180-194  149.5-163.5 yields 1.67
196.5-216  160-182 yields 0.97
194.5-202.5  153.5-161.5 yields 1.52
